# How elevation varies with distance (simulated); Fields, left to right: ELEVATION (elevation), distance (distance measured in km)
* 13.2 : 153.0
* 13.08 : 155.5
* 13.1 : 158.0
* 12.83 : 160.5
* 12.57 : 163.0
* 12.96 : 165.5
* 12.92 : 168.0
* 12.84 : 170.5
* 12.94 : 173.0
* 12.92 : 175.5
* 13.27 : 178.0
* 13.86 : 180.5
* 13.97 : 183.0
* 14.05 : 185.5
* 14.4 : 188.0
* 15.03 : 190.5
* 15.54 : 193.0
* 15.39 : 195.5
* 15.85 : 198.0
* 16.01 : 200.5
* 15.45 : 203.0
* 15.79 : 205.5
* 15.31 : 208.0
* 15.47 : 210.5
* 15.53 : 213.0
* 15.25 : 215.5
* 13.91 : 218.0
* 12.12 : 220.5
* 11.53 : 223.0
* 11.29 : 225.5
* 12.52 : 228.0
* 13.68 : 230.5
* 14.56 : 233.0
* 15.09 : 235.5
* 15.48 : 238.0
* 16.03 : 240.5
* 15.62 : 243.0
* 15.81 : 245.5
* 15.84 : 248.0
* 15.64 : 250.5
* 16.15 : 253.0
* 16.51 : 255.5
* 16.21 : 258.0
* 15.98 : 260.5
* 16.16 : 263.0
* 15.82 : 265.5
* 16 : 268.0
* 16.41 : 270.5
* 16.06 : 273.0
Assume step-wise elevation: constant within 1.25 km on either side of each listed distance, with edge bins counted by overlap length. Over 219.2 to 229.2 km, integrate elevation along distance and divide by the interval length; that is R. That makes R 11.9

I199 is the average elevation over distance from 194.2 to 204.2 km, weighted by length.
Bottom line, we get 15.7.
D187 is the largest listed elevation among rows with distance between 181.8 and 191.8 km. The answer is 15.03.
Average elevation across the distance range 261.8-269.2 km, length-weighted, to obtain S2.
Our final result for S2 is 16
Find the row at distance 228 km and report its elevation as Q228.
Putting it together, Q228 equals 12.52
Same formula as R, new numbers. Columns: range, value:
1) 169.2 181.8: 13.2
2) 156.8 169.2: 12.9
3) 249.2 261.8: 16.1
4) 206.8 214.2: 15.4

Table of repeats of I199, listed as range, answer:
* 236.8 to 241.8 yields 15.8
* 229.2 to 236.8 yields 14.4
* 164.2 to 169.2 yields 12.9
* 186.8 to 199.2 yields 15.2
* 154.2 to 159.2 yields 13.1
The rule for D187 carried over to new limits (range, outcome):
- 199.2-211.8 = 16.01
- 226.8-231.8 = 13.68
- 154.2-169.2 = 13.1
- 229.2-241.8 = 16.03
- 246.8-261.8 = 16.51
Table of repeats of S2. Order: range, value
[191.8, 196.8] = 15.5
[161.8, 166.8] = 12.8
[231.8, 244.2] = 15.4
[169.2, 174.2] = 12.9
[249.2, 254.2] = 15.9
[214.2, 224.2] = 13.2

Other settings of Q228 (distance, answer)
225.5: 11.29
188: 14.4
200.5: 16.01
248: 15.84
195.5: 15.39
